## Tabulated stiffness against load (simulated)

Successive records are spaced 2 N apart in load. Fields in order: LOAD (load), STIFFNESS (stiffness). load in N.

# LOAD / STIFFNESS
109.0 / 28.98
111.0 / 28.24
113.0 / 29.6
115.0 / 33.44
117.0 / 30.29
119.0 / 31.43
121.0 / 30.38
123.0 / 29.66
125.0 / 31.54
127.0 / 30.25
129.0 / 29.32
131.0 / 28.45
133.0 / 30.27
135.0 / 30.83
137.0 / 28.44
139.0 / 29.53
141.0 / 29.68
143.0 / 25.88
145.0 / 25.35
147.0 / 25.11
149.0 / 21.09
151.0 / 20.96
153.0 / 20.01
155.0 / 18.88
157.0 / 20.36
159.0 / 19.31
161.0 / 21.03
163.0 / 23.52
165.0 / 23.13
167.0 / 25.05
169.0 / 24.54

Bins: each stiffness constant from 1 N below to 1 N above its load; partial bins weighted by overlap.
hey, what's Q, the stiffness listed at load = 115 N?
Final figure 33.44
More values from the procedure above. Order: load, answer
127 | 30.25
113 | 29.6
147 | 25.11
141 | 29.68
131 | 28.45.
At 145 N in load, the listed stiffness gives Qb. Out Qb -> 25.35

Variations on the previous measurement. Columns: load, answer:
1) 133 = 30.27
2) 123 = 29.66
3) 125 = 31.54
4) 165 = 23.13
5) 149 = 21.09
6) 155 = 18.88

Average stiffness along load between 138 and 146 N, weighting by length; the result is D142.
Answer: 27.6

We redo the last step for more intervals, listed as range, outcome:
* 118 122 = 30.9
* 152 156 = 19.4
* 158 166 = 21.7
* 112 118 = 31.1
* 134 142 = 29.6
